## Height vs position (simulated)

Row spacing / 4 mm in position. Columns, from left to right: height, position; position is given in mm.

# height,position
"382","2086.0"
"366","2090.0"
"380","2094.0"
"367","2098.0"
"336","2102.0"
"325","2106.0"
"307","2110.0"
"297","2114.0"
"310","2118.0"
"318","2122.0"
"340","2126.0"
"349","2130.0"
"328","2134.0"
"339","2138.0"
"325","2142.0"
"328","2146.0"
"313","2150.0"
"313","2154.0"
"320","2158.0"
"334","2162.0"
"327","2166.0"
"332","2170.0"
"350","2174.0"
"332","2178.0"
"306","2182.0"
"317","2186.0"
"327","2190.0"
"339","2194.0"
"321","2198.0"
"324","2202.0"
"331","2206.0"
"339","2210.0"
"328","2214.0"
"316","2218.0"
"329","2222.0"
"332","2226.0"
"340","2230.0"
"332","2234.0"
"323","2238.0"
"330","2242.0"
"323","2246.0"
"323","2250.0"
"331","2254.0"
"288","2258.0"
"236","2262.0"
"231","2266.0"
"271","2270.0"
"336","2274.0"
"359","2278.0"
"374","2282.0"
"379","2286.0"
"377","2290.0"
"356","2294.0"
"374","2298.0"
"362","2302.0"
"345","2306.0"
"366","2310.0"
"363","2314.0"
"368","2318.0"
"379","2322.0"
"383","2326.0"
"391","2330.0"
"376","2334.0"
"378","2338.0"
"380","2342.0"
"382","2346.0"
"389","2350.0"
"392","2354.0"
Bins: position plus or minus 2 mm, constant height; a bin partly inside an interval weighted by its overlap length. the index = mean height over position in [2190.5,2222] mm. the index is 328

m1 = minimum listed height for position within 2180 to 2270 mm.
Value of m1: 231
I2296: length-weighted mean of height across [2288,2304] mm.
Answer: 367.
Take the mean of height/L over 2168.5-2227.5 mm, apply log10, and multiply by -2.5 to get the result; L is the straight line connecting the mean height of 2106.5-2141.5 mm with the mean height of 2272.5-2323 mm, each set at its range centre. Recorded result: 0.04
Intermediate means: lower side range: 324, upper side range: 364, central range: 328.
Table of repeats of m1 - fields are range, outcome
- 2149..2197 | 306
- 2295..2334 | 345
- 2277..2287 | 359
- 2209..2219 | 316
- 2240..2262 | 236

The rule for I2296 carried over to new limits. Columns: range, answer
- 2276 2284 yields 366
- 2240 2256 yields 327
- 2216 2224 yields 322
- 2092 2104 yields 361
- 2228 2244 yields 331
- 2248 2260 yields 314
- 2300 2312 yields 358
